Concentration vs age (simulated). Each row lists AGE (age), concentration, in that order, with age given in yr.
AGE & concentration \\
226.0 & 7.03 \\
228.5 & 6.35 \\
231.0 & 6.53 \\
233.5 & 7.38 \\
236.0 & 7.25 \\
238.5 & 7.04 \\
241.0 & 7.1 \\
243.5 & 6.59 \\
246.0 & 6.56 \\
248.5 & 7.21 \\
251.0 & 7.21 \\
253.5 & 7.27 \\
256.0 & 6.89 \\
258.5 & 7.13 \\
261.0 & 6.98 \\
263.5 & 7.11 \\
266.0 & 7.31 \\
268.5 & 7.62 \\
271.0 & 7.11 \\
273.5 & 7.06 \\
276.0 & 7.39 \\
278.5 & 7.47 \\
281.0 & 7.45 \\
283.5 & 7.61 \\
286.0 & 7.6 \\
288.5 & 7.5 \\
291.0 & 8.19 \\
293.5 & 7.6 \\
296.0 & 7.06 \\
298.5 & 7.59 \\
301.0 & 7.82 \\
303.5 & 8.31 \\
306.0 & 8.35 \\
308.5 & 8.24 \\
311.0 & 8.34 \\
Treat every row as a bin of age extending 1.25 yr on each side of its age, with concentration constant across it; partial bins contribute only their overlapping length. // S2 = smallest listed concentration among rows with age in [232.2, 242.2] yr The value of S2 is 7.04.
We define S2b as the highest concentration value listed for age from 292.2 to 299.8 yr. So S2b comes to 7.6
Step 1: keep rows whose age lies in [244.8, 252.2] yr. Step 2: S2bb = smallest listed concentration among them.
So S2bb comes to 6.56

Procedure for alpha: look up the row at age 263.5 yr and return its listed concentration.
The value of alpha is 7.11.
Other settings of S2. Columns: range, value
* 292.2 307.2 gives 7.06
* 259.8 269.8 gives 6.98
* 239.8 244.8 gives 6.59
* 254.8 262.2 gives 6.89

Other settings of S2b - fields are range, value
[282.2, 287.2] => 7.61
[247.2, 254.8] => 7.27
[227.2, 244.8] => 7.38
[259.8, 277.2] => 7.62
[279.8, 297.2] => 8.19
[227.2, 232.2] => 6.53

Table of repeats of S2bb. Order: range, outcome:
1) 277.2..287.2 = 7.45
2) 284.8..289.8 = 7.5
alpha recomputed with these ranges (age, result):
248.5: 7.21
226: 7.03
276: 7.39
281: 7.45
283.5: 7.61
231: 6.53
